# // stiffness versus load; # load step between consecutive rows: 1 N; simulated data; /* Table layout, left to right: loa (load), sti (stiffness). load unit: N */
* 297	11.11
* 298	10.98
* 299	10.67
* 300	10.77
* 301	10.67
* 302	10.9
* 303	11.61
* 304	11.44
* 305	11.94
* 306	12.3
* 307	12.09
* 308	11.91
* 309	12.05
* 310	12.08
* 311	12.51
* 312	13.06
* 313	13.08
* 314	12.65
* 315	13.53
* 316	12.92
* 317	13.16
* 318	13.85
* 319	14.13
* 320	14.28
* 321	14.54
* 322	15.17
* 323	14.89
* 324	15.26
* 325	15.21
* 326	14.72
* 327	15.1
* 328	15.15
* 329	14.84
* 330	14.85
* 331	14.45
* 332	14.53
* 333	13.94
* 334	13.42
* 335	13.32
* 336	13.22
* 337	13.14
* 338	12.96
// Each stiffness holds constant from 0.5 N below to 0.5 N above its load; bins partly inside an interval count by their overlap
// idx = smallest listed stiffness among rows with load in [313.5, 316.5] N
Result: 12.65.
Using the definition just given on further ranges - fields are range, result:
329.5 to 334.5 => 13.42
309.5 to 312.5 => 12.08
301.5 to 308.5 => 10.9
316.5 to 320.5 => 13.16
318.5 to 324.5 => 14.13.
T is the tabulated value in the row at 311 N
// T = 12.51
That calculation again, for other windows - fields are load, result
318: 13.85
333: 13.94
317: 13.16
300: 10.77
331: 14.45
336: 13.22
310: 12.08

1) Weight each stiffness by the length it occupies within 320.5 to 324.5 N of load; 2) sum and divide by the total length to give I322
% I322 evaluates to 15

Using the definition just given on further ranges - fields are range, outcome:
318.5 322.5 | 14.5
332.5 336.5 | 13.5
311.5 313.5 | 13.1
